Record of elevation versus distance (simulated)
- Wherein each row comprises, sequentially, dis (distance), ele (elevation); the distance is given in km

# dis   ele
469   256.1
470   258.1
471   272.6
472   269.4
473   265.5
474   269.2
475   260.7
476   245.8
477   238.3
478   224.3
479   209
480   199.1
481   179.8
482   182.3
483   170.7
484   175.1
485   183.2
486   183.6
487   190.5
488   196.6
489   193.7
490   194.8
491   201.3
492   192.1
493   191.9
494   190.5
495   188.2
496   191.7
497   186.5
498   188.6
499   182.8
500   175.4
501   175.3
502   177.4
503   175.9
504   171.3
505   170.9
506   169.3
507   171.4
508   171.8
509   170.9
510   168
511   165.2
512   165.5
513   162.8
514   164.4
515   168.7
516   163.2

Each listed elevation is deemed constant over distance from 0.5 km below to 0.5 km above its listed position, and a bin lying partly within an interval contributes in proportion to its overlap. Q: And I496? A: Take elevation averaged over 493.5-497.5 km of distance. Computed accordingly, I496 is 189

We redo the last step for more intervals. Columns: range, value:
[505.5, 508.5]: 171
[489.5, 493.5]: 195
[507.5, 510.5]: 170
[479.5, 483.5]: 183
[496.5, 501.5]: 182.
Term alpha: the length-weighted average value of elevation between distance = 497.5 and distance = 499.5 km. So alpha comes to 186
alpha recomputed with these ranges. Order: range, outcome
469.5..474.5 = 267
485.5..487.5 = 187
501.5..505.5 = 174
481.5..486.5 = 179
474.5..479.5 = 236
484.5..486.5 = 183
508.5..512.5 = 167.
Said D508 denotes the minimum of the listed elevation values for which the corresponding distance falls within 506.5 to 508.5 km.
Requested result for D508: 171.4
